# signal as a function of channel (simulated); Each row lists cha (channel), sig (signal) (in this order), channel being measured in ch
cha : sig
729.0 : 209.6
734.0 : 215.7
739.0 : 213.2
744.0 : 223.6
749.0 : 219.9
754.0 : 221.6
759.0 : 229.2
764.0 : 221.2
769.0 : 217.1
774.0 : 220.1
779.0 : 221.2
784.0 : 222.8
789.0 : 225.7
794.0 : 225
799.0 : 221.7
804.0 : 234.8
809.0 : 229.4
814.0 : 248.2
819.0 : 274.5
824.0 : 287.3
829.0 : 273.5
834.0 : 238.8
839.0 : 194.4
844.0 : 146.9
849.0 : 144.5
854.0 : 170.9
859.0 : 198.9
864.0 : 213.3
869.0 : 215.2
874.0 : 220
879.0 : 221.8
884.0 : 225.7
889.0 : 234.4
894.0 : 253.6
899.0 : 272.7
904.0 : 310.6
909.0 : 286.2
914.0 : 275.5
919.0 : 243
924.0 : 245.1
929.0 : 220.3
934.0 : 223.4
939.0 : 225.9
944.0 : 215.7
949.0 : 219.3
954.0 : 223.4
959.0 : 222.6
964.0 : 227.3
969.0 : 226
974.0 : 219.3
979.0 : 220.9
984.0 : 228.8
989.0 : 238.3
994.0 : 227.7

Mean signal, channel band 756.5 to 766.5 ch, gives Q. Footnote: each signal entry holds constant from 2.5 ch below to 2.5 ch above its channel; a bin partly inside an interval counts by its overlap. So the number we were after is 225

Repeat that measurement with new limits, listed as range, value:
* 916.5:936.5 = 233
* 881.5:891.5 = 230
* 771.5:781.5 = 221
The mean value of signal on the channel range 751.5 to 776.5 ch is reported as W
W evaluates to 222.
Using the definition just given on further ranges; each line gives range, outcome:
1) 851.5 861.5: 185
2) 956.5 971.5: 225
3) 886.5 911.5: 272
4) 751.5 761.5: 225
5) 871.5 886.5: 222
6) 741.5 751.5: 222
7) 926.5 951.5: 221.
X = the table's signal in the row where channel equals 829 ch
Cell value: 273.5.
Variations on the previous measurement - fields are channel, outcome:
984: 228.8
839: 194.4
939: 225.9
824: 287.3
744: 223.6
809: 229.4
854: 170.9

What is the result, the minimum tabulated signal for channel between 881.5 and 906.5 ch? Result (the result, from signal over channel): 225.7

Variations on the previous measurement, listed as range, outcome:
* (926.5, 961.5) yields 215.7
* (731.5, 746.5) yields 213.2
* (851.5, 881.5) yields 170.9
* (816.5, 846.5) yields 146.9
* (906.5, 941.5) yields 220.3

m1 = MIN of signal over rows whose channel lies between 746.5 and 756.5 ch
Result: 219.9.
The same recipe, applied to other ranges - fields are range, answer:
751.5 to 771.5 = 217.1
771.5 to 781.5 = 220.1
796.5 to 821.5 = 221.7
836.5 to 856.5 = 144.5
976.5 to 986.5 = 220.9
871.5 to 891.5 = 220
